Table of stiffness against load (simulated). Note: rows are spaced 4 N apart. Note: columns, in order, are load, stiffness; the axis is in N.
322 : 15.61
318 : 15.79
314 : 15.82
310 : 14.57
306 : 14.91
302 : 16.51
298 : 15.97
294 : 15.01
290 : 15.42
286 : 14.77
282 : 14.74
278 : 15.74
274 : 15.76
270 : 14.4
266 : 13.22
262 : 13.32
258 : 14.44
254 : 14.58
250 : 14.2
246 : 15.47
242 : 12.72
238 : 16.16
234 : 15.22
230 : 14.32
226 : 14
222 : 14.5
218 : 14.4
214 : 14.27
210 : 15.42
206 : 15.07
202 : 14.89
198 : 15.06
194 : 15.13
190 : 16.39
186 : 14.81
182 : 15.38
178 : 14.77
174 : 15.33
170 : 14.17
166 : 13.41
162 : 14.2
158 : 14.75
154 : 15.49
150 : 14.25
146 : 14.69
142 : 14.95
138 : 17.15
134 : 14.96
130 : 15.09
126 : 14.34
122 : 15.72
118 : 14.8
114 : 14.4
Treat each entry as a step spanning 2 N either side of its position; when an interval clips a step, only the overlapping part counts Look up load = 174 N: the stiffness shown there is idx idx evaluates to 15.33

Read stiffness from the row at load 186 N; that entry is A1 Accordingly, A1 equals 14.81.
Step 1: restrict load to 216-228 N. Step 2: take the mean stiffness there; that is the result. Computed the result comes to 14.3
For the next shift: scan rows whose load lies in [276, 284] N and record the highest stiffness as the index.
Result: 15.74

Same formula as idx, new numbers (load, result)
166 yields 13.41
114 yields 14.4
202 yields 14.89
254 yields 14.58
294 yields 15.01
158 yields 14.75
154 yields 15.49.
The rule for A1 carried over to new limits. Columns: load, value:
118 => 14.8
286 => 14.77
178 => 14.77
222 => 14.5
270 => 14.4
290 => 15.42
